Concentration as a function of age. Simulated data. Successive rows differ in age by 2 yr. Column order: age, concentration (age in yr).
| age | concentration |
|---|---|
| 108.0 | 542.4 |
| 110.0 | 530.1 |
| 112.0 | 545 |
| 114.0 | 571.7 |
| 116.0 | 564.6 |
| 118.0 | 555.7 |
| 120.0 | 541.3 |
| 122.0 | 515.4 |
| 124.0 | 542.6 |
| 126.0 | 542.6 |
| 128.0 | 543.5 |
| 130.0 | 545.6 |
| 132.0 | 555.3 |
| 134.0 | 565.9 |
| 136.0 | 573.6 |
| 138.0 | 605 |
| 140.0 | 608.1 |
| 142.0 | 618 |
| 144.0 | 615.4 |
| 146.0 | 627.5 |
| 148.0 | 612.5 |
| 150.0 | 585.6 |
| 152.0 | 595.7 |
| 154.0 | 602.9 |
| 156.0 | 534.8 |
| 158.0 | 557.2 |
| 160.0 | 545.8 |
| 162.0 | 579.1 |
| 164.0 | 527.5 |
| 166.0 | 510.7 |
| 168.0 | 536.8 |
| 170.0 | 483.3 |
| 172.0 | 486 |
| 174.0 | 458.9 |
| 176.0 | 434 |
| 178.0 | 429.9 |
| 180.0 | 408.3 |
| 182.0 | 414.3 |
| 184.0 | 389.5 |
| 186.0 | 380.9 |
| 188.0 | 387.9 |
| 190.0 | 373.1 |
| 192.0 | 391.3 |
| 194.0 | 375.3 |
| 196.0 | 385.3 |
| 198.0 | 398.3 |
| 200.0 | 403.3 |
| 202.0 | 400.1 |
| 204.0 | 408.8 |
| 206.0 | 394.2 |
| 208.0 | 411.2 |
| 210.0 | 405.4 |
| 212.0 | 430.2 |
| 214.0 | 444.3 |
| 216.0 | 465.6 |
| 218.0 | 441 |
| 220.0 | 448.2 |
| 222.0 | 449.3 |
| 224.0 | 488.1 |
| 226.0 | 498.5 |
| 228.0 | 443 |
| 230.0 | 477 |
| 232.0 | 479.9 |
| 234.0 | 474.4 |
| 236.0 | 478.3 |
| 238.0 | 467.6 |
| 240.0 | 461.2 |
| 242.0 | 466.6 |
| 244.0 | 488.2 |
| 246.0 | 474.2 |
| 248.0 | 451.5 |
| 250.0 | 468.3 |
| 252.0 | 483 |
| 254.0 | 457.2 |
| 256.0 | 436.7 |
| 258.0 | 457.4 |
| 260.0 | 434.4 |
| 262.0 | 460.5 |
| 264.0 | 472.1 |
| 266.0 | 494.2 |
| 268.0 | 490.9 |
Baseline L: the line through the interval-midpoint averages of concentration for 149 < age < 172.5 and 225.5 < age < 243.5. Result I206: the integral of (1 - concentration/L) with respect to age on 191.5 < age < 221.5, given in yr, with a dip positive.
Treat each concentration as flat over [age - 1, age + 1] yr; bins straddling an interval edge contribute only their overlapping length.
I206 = 5.10 yr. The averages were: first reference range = 547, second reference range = 472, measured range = 414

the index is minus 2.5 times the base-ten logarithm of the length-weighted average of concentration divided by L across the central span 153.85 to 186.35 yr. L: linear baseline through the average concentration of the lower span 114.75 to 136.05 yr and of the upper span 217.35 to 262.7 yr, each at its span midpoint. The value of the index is 0.07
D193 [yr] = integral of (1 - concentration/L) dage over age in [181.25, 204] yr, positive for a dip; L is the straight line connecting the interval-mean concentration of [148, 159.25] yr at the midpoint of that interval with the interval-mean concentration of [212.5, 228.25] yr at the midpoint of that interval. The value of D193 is 5.24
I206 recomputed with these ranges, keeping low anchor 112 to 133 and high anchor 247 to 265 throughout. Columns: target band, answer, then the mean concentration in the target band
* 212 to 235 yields 0.8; 463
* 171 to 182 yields 1.5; 441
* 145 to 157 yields -1.5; 593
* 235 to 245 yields -0.1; 472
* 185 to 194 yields 2.2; 382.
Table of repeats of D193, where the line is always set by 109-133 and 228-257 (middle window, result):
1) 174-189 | 2.9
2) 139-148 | -1.4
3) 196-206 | 1.9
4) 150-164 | -1.2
